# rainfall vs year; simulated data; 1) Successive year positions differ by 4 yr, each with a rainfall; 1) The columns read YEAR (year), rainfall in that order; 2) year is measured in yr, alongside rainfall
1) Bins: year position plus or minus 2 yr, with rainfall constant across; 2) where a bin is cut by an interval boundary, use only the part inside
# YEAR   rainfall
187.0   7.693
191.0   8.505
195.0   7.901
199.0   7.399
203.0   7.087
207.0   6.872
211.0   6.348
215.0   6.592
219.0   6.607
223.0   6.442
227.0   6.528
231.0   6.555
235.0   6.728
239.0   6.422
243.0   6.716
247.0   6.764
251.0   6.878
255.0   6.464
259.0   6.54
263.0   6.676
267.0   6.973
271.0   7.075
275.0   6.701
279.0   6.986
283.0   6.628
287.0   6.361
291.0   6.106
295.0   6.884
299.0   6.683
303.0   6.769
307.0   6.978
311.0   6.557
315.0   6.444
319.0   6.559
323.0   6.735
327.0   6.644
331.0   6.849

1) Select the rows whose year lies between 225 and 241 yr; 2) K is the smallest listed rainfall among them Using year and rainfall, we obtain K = 6.422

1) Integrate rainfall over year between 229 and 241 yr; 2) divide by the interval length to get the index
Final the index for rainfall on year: 6.57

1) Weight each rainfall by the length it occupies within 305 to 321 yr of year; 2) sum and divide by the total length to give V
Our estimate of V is 6.63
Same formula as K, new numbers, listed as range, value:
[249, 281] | 6.464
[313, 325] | 6.444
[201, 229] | 6.348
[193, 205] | 7.087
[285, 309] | 6.106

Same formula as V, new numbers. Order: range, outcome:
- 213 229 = 6.54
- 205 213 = 6.61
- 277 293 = 6.52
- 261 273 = 6.91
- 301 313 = 6.77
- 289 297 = 6.5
